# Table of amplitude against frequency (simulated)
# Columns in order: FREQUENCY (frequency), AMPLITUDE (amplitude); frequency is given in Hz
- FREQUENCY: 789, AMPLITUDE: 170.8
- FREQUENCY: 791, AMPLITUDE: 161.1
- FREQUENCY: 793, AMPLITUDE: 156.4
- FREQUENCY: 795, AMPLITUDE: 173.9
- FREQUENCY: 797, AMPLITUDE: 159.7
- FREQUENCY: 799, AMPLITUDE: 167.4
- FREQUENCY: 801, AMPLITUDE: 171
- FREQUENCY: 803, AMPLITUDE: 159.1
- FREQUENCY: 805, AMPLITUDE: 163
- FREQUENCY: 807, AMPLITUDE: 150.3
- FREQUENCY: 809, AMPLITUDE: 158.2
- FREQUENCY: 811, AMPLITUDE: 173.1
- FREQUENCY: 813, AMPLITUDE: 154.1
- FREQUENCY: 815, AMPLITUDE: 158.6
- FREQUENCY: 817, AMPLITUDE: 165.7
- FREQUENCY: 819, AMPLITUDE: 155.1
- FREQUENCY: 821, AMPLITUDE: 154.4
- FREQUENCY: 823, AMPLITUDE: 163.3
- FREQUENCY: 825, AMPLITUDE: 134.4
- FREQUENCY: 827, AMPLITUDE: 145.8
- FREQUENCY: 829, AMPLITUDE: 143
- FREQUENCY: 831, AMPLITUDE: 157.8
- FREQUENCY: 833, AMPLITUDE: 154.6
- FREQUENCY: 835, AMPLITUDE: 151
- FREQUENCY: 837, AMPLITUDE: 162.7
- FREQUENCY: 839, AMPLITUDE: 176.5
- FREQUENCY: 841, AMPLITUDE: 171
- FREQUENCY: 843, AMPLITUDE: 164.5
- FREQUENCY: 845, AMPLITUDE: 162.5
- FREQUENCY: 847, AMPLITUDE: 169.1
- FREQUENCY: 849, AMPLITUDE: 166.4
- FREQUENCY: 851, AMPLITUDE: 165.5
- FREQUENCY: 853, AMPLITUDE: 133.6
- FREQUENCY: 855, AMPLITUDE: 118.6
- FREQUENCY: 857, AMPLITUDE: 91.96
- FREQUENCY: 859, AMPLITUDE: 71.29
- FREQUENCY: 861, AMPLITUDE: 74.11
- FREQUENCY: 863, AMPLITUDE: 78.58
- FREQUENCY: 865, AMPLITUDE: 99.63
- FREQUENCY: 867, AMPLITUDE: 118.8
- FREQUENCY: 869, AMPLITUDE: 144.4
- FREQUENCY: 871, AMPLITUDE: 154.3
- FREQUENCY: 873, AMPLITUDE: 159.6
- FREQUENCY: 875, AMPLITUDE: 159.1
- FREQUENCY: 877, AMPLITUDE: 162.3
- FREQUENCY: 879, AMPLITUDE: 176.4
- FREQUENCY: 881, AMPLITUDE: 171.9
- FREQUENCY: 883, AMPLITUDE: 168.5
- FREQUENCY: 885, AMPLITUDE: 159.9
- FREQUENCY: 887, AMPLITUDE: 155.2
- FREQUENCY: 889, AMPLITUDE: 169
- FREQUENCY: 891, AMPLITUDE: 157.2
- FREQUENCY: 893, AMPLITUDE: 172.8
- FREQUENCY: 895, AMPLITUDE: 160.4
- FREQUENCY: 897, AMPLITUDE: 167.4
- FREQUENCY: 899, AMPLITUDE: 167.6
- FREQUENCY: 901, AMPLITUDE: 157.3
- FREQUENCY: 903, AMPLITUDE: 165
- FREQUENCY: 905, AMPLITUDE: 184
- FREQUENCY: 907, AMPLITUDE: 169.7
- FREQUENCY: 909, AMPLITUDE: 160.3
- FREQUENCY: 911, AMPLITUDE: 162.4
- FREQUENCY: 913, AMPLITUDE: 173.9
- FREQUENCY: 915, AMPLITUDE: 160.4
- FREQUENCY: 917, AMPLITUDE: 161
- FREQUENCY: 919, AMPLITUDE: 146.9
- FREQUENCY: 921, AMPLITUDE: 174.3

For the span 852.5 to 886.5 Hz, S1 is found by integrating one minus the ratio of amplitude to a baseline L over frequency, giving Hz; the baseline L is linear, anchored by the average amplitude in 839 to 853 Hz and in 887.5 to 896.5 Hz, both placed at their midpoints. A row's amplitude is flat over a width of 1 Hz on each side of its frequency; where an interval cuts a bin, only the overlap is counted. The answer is 6.7 Hz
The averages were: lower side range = 165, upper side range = 164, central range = 132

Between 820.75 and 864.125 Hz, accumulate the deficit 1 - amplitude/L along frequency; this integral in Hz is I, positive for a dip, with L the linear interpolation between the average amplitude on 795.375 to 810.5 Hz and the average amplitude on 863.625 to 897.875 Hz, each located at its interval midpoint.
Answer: 4.87 Hz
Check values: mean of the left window 162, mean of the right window 155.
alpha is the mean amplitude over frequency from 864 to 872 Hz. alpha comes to 129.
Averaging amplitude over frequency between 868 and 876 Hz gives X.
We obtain 154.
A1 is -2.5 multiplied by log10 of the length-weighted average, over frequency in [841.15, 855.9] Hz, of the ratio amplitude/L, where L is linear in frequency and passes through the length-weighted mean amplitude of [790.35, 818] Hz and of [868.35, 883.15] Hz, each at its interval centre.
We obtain 0.05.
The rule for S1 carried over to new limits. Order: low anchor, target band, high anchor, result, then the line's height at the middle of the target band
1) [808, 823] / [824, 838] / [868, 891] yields 0.9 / 160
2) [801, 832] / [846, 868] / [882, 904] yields 5.9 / 160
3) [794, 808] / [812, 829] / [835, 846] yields 1.2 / 165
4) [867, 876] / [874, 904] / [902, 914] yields -1.0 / 159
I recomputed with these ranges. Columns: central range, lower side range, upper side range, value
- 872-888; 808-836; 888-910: -0.1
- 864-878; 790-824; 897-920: 1.8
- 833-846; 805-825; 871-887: -0.3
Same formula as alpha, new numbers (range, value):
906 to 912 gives 164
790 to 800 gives 164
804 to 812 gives 161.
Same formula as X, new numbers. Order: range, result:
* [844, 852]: 166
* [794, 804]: 166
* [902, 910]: 170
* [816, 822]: 158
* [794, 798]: 167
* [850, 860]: 116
